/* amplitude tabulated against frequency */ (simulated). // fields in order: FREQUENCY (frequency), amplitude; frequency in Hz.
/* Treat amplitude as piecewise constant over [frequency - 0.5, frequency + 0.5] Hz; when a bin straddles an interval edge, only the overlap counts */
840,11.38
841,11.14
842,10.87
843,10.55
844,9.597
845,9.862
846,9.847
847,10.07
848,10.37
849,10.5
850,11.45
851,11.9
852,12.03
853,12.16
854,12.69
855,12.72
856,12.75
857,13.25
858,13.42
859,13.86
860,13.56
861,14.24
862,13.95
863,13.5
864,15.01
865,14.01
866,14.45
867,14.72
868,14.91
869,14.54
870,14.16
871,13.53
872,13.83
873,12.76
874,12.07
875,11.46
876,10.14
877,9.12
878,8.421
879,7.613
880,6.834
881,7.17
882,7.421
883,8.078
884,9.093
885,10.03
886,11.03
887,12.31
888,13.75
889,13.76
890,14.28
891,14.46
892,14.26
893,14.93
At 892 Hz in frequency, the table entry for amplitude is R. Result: 14.26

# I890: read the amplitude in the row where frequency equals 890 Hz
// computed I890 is 14.28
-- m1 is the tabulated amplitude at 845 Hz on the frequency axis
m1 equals 9.862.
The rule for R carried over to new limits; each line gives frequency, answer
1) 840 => 11.38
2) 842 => 10.87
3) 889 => 13.76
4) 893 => 14.93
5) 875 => 11.46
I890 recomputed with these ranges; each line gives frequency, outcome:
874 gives 12.07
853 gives 12.16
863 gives 13.5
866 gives 14.45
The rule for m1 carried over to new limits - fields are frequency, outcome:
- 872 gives 13.83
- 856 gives 12.75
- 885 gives 10.03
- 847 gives 10.07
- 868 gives 14.91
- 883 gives 8.078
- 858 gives 13.42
